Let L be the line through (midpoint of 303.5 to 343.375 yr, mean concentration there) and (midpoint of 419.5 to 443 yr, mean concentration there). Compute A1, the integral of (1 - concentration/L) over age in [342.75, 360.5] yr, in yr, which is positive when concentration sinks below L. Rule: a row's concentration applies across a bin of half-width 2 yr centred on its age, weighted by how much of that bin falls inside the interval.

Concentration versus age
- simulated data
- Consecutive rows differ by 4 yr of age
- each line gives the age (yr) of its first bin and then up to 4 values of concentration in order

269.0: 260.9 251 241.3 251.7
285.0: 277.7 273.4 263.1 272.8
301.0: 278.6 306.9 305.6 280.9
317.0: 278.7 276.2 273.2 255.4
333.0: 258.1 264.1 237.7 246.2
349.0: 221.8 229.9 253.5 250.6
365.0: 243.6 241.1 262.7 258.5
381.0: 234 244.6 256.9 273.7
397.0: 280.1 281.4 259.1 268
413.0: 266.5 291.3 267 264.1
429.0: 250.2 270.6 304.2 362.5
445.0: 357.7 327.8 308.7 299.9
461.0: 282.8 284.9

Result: 2.4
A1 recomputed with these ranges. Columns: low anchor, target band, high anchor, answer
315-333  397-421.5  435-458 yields 2.9 yr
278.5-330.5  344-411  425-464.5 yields 8.6 yr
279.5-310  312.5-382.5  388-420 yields 5.7 yr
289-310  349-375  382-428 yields 2.7 yr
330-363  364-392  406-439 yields 0.7 yr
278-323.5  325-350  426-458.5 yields 3.1 yr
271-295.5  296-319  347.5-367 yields -3.1 yr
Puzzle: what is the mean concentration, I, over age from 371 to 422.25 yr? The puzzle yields 265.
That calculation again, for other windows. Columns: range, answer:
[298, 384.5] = 260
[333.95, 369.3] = 244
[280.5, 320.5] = 280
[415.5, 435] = 268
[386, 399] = 268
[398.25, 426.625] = 271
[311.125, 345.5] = 264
